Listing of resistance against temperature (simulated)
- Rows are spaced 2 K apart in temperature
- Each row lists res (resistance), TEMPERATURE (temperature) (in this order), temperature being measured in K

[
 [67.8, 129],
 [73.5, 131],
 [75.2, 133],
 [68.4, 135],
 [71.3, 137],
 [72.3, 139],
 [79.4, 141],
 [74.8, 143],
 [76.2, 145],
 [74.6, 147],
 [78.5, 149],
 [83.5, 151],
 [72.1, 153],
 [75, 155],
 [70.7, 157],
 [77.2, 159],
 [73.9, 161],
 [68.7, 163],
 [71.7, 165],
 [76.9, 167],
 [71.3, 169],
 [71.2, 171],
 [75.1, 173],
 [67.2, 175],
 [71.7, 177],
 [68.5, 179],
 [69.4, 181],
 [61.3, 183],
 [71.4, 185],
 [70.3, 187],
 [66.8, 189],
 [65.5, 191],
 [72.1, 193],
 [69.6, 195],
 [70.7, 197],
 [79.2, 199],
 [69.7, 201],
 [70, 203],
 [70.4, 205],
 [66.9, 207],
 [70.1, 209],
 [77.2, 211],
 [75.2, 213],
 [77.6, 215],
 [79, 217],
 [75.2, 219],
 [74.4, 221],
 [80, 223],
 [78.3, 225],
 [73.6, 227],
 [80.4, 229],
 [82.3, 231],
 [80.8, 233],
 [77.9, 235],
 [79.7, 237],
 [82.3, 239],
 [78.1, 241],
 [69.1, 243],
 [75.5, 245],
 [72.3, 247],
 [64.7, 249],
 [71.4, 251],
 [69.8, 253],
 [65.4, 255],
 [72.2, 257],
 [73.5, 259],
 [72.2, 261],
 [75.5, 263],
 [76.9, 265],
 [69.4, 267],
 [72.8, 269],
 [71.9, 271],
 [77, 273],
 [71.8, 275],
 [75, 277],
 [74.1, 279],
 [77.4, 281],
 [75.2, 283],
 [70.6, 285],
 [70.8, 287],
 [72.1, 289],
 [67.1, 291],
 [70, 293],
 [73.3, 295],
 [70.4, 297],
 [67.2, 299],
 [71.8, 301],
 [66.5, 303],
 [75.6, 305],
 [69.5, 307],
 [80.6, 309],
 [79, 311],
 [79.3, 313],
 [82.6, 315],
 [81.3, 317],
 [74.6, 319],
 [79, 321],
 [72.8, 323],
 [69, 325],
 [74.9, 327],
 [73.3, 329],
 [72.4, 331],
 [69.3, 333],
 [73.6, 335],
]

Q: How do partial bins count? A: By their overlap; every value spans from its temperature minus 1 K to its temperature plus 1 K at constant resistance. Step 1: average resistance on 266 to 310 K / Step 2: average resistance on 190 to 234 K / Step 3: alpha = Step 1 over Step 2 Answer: 0.97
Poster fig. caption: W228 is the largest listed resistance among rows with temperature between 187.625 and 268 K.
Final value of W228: 82.3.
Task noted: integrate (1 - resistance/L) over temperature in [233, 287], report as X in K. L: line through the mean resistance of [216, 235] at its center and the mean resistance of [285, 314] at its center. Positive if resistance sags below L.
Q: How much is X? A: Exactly 1.32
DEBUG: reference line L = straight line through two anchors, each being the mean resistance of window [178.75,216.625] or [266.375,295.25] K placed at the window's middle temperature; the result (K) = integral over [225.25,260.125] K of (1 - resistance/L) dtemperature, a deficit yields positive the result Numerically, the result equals -1.4 K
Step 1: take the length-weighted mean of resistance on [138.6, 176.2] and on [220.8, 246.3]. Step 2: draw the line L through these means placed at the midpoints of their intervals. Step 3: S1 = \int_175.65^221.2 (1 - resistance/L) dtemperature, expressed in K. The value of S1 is 2.94 K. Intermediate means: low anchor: 74.2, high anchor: 77.9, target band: 71.3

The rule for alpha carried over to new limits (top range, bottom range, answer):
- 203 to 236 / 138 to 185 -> 1.04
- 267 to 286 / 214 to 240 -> 0.94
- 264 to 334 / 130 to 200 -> 1.02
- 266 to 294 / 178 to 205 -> 1.04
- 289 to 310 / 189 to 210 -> 1.01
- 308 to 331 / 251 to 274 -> 1.06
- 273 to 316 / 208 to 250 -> 0.96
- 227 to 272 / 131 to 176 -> 1.01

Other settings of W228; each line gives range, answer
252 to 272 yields 76.9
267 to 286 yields 77.4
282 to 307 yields 75.6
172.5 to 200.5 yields 79.2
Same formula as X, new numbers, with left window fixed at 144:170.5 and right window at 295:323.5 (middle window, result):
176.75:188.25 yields 0.9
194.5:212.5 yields 0.7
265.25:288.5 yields 0.5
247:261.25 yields 0.9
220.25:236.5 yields -0.8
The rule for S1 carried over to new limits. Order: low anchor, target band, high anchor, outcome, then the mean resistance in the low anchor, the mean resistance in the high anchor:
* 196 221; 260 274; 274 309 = -0.2 K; 73.5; 71.9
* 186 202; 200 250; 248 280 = -2.8 K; 70.5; 72.1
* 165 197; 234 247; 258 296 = -0.9 K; 70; 73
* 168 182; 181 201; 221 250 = 0.7 K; 70.6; 76.7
